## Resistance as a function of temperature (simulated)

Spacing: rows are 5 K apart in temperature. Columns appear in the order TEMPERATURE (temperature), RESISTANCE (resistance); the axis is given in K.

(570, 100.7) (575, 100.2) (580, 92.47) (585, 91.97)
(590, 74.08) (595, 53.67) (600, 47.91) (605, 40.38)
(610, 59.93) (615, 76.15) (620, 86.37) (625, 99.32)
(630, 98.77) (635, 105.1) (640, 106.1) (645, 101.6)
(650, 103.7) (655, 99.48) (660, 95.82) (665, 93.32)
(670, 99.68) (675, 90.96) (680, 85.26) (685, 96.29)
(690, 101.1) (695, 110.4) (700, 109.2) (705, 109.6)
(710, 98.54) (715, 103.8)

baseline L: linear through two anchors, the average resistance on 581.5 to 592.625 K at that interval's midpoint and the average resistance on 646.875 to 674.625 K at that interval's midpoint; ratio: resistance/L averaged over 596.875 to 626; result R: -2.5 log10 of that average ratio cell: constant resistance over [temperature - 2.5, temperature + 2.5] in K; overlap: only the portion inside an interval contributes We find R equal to 0.31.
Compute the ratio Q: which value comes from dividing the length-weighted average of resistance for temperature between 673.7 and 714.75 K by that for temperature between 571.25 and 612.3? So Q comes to 1.42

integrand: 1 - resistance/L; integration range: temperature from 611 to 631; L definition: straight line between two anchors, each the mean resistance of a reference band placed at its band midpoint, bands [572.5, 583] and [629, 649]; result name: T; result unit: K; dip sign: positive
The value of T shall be 2.77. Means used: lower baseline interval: 96.1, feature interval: 87.2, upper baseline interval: 103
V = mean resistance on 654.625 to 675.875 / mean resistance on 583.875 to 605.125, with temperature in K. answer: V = 1.55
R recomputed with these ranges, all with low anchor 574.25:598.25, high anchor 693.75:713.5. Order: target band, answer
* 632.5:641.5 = -0.15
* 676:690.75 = 0.10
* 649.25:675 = 0.00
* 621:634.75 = -0.11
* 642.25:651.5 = -0.10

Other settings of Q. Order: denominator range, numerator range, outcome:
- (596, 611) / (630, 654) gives 2.12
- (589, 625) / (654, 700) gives 1.51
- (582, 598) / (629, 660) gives 1.40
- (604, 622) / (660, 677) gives 1.41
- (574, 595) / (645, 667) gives 1.16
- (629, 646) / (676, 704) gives 0.97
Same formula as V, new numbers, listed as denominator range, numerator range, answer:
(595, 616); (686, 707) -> 1.96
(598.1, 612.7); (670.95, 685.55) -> 1.83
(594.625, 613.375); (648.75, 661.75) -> 1.94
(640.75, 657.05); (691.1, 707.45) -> 1.07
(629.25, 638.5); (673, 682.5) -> 0.85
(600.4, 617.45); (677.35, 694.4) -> 1.67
